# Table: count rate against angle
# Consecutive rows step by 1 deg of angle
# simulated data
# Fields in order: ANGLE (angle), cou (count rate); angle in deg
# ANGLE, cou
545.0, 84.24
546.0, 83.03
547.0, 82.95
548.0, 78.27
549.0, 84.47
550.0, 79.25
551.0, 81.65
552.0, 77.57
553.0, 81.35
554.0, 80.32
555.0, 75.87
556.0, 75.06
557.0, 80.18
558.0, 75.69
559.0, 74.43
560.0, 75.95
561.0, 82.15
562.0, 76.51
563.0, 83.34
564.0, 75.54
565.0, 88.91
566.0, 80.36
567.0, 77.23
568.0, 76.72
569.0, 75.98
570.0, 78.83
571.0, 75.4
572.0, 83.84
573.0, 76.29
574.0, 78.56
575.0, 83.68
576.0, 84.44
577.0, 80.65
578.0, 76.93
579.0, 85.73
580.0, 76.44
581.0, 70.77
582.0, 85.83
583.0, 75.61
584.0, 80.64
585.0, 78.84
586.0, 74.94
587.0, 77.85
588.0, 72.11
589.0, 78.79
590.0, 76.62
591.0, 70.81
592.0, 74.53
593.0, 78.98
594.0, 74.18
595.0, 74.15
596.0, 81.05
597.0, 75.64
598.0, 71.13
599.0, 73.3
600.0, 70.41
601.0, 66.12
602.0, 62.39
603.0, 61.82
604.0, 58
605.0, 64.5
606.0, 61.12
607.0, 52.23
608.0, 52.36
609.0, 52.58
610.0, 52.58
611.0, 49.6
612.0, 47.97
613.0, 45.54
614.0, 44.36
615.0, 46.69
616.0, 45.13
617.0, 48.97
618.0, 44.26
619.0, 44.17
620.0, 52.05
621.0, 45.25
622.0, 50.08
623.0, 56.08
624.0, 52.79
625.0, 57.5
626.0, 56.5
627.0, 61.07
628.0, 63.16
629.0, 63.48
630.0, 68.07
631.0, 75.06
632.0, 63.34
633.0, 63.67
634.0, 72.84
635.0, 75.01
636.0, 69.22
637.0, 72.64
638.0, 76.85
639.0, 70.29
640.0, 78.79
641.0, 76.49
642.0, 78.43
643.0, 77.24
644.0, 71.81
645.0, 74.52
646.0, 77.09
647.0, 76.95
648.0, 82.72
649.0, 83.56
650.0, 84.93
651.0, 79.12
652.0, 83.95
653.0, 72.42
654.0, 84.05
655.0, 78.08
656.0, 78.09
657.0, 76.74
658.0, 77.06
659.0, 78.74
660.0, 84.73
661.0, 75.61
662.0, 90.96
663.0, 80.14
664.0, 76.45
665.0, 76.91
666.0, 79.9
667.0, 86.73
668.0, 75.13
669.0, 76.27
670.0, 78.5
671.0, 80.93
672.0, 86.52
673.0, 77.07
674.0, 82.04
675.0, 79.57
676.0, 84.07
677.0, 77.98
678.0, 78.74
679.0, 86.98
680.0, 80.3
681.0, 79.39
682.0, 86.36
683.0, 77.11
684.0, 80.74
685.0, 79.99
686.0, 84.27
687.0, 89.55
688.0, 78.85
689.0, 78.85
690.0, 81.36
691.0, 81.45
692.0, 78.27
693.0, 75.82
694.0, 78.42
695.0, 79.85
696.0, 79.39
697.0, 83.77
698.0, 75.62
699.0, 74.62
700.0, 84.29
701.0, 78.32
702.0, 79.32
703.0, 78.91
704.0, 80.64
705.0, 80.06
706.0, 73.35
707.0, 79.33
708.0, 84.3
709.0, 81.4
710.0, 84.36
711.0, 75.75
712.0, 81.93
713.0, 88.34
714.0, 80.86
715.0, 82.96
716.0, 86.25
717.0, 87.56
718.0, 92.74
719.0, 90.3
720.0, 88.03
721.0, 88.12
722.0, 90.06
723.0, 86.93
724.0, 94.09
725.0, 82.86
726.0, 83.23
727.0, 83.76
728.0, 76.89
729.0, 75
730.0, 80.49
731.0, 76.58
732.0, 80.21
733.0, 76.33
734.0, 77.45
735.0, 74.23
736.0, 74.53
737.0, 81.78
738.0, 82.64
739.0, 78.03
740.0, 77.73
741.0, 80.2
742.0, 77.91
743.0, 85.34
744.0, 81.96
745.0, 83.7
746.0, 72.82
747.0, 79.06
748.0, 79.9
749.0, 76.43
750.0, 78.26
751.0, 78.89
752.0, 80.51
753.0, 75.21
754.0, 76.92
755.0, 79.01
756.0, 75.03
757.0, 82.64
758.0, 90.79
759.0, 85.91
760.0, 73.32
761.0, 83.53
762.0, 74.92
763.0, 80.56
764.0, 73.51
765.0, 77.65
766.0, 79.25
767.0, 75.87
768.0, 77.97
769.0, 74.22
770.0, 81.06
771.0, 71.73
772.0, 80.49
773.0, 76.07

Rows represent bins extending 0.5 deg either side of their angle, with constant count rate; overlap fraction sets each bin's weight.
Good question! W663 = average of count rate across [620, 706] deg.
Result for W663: 76.1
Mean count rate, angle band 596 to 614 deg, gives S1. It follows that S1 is 60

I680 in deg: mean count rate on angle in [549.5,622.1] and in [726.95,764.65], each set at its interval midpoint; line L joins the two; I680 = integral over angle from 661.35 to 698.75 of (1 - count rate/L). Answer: -2.6 deg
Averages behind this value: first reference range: 70.2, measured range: 80.6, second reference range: 78.9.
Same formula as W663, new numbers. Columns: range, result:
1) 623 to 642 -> 67.6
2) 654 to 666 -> 79.6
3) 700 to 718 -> 81.8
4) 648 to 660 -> 80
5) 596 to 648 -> 62.5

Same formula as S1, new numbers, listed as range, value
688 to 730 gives 82.1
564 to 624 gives 67.7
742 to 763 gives 79.7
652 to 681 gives 80.1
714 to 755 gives 81.4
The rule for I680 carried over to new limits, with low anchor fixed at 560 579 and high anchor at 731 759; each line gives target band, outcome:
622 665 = 3.29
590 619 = 6.91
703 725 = -1.42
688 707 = 0.09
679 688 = -0.32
